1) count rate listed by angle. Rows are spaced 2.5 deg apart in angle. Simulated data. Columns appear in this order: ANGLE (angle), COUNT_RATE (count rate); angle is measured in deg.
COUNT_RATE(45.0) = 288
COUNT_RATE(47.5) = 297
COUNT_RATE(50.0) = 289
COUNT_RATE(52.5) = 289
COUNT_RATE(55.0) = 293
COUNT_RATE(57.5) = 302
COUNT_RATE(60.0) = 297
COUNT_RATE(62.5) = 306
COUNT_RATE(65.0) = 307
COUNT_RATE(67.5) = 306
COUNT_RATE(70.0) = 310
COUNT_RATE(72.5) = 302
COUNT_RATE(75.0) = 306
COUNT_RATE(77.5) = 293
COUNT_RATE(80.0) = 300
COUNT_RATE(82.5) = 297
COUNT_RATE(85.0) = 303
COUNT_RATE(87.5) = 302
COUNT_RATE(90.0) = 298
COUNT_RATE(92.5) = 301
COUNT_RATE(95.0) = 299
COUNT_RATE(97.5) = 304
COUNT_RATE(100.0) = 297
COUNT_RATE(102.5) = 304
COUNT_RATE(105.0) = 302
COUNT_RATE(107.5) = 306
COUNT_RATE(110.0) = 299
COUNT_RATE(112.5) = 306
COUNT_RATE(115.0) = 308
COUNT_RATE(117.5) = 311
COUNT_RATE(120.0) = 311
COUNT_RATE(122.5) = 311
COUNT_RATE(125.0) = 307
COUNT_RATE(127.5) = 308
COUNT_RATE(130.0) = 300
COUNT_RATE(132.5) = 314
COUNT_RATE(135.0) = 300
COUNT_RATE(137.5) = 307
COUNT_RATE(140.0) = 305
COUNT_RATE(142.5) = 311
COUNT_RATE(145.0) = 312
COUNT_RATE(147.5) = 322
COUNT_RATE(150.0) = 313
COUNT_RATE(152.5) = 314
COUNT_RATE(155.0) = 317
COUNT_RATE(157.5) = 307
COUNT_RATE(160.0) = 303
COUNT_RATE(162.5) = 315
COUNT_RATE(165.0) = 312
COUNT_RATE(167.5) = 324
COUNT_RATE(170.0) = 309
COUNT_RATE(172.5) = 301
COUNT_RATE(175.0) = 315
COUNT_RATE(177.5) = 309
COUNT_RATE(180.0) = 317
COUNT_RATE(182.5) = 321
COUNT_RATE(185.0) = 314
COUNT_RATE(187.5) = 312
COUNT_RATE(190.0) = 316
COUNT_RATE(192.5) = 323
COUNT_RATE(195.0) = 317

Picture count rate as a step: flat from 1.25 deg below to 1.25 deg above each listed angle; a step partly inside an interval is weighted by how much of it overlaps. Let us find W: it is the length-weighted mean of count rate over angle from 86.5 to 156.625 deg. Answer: 307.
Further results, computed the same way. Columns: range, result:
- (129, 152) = 310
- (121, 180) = 310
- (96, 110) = 302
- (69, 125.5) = 303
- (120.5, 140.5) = 307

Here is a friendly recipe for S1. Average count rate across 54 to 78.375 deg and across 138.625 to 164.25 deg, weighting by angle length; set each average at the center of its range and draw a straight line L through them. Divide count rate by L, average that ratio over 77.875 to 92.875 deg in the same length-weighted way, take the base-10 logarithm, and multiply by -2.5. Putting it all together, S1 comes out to 0.017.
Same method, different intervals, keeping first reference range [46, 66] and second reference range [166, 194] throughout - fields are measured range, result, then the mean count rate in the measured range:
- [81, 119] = 0.003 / 303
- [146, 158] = -0.015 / 315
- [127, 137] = 0.009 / 305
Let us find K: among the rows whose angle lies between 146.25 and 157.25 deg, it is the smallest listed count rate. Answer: 313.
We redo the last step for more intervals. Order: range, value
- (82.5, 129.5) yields 297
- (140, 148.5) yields 305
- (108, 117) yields 299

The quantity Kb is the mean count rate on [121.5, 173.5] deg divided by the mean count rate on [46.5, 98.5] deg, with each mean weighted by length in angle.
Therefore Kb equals 1.03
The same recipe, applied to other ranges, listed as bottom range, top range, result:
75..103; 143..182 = 1.04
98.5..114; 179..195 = 1.05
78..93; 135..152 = 1.04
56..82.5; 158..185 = 1.03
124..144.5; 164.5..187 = 1.02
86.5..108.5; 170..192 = 1.04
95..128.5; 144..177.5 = 1.02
